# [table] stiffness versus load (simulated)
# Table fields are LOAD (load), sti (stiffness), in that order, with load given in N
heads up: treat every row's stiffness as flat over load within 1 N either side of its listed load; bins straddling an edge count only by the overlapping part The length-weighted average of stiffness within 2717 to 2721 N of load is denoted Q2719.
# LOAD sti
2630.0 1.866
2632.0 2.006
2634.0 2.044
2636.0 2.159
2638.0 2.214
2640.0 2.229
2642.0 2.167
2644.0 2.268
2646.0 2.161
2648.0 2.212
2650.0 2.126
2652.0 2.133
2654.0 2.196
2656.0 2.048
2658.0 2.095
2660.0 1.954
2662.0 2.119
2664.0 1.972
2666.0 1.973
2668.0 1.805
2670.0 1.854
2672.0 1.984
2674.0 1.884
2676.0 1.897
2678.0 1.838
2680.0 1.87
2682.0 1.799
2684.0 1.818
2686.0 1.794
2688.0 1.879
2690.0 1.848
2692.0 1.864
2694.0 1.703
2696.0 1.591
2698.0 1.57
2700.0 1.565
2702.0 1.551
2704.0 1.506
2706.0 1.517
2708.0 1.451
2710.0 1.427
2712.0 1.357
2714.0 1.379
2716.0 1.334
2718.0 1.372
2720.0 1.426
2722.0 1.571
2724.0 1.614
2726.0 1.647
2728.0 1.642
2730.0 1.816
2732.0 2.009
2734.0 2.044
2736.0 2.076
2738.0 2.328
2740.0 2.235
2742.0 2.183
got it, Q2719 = 1.4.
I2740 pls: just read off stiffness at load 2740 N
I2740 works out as 2.235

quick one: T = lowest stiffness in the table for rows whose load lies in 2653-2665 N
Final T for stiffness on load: 1.954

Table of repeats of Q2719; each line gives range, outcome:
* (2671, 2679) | 1.9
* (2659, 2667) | 2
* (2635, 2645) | 2.21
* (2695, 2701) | 1.58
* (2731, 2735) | 2.03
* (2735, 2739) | 2.2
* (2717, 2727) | 1.53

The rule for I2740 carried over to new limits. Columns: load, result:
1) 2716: 1.334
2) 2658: 2.095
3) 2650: 2.126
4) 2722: 1.571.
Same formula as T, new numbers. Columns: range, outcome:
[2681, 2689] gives 1.794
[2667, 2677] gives 1.805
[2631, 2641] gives 2.006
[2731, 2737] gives 2.009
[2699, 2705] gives 1.506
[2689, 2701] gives 1.565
